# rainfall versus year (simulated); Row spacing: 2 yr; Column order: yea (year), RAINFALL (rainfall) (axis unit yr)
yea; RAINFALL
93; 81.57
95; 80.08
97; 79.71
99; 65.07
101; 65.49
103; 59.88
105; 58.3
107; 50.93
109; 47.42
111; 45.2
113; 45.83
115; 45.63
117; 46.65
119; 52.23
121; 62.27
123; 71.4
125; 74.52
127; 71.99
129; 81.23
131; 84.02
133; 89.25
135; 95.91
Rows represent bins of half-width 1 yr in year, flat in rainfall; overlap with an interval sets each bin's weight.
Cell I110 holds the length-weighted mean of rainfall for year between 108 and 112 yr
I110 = 46.3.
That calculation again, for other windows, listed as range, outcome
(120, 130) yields 72.3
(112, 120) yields 47.6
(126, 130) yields 76.6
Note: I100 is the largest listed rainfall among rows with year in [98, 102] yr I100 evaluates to 65.49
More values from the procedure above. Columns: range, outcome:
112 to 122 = 62.27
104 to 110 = 58.3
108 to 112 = 47.42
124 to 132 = 84.02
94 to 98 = 80.08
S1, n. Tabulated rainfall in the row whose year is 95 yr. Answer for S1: 80.08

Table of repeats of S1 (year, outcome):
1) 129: 81.23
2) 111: 45.2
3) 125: 74.52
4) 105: 58.3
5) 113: 45.83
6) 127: 71.99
